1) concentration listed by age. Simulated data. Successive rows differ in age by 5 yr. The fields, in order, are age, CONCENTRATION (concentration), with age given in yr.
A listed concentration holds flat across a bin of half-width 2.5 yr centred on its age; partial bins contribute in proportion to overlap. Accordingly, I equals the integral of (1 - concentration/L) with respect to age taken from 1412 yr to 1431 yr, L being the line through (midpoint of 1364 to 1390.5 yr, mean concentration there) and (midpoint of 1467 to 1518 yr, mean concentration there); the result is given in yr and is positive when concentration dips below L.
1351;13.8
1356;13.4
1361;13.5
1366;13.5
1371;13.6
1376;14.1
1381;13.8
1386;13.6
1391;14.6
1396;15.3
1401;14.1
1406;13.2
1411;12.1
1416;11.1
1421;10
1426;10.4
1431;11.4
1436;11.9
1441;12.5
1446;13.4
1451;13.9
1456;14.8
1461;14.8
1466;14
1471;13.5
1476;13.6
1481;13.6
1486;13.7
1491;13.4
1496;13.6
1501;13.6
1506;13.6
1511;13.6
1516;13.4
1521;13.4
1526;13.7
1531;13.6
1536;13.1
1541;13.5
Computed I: 4.1 yr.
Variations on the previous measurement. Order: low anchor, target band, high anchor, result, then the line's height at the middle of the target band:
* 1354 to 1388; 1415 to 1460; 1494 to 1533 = 4.4 yr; 13.6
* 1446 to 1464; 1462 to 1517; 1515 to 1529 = 1.1 yr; 13.9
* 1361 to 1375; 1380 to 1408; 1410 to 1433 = -4.2 yr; 12.3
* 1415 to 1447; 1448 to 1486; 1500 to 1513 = -4.7 yr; 12.5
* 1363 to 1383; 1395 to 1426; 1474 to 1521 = 3.1 yr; 13.7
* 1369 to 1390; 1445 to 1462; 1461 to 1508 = -0.6 yr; 13.7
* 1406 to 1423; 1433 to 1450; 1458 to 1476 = 0.1 yr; 12.8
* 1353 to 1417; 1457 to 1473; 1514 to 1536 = -0.8 yr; 13.5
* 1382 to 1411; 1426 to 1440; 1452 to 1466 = 2.7 yr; 14.3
